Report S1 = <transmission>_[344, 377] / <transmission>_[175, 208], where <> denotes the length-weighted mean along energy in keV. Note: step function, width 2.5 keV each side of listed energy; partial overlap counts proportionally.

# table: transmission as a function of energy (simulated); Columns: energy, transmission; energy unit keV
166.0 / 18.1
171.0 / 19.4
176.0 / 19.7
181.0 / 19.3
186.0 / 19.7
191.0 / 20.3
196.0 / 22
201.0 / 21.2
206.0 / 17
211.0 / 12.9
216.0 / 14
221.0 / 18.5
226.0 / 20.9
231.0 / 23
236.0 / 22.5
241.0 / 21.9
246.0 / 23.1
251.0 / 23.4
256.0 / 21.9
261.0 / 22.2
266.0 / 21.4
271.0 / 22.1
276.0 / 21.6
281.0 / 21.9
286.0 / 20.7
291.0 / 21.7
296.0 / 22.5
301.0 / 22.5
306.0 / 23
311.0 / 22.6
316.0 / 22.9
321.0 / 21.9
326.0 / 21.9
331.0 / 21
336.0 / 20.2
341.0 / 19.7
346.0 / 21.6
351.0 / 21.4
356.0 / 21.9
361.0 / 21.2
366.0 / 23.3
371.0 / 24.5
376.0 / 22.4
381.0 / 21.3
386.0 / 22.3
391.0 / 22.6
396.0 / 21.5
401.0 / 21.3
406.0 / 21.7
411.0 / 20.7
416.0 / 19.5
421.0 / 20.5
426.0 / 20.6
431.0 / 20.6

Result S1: 1.12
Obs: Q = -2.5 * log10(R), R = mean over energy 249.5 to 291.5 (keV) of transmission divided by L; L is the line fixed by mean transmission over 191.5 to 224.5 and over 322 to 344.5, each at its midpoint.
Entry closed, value -0.13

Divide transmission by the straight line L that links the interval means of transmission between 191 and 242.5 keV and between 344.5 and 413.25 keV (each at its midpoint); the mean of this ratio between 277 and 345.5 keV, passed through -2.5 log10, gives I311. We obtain -0.042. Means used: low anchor 19.4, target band 21.7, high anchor 22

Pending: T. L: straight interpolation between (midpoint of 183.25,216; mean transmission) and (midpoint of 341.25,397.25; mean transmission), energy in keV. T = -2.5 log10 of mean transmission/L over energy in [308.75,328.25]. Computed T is -0.07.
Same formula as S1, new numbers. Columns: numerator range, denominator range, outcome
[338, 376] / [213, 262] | 1.04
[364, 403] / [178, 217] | 1.21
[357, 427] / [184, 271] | 1.06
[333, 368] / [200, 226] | 1.26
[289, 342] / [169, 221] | 1.18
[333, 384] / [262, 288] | 1.01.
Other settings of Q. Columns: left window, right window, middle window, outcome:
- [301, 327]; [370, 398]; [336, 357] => 0.07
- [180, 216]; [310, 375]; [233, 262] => -0.15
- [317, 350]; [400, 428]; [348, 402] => -0.06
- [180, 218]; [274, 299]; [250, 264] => -0.09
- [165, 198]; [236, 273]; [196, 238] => 0.12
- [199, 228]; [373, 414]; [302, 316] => -0.16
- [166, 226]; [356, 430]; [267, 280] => -0.10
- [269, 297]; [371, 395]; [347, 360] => 0.03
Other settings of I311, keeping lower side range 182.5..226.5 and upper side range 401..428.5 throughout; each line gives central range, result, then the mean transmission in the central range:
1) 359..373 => -0.14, 23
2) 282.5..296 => -0.12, 21.5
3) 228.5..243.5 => -0.20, 22.5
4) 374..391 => -0.09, 22.1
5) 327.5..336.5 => -0.06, 20.8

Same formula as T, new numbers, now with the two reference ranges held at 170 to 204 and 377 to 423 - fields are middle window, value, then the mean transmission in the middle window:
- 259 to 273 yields -0.06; 21.9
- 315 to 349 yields -0.01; 21.2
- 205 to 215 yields 0.37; 14.5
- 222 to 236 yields -0.06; 21.7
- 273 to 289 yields -0.04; 21.4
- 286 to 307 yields -0.07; 22.2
